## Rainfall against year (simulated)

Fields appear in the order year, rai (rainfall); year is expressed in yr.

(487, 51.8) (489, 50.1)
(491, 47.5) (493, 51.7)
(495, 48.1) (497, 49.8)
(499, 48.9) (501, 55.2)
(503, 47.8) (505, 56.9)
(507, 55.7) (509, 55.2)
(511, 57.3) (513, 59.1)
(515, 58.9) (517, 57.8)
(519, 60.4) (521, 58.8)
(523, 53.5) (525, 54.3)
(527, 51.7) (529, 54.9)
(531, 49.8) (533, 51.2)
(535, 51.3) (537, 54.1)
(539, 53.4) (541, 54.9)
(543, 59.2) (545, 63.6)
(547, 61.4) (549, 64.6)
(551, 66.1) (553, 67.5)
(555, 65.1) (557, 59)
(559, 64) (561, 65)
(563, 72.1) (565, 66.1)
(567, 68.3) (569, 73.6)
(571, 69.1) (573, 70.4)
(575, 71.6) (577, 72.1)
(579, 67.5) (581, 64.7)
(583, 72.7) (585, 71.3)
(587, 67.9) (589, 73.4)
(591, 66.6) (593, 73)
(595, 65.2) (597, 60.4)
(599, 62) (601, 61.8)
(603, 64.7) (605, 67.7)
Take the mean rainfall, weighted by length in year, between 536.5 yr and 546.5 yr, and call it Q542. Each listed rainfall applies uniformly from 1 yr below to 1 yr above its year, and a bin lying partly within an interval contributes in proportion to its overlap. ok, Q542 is 57.4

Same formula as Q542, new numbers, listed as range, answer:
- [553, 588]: 68.2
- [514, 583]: 61.8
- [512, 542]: 54.9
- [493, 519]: 54.4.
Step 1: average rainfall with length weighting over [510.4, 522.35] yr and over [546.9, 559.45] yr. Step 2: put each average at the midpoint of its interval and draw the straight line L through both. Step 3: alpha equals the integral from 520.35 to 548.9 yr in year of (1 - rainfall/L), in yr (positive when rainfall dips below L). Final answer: 2.8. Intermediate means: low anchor 58.6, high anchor 64.1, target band 55.4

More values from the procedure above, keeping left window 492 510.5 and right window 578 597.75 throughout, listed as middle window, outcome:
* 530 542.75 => 1.3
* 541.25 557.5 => -0.5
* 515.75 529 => 0.0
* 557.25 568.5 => -0.5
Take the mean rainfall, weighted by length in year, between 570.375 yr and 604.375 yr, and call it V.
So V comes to 67.9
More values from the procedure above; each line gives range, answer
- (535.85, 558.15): 60.8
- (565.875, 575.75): 70.5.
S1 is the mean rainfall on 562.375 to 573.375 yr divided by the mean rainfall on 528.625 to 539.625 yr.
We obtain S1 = 1.34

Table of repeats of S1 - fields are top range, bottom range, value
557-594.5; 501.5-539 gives 1.26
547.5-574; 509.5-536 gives 1.21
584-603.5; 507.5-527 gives 1.17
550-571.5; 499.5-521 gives 1.19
